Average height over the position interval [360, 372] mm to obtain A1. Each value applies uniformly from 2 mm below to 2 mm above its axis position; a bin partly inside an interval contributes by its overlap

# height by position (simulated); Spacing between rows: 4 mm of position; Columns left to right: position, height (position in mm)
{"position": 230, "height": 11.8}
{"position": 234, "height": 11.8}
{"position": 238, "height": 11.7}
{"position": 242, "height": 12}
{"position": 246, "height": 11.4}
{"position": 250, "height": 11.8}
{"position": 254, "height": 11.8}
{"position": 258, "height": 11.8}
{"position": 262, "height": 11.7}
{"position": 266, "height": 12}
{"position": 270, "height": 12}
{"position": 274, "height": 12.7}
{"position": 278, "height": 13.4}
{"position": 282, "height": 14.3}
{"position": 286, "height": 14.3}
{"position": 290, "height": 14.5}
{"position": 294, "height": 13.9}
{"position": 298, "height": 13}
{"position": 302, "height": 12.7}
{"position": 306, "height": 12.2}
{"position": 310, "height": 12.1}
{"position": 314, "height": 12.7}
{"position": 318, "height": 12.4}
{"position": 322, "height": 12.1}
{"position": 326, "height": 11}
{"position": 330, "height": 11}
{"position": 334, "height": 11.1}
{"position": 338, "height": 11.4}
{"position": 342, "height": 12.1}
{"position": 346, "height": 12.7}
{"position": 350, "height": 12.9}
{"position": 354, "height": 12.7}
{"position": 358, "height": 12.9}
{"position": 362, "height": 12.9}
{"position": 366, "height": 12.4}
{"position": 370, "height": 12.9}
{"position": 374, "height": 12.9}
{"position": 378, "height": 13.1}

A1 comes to 12.7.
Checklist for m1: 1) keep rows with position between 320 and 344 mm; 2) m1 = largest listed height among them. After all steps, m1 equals 12.1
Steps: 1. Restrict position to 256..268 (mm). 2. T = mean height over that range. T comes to 11.8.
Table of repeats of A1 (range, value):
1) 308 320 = 12.4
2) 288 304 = 13.5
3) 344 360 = 12.8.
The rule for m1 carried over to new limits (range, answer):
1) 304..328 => 12.7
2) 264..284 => 14.3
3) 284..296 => 14.5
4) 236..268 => 12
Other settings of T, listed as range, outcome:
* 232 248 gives 11.7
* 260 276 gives 12.1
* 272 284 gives 13.5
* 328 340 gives 11.2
